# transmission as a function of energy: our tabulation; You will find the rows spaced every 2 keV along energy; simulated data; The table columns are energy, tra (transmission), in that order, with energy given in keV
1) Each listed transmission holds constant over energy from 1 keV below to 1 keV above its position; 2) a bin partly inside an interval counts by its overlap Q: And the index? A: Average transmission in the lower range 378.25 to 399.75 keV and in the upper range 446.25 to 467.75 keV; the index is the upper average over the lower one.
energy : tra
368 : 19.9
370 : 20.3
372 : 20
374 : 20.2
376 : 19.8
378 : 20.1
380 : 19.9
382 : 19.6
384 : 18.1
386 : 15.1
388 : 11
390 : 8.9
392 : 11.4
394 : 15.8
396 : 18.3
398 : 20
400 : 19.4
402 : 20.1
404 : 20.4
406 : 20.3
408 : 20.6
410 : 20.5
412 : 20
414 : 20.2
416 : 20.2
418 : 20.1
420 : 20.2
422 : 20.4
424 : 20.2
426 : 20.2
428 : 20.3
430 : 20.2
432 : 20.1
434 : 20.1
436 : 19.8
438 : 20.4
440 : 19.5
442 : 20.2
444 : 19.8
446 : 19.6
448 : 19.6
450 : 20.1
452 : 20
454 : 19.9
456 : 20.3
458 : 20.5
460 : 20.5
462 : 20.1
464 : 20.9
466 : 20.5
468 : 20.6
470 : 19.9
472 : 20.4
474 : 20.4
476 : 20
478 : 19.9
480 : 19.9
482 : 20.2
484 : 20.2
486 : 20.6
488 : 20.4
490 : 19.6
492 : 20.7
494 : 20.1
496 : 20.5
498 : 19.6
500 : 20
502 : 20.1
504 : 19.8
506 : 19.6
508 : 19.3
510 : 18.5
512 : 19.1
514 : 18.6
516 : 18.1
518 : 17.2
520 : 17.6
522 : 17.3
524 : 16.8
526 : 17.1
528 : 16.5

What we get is 1.3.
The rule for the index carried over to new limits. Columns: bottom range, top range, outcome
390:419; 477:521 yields 1.04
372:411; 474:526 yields 1.08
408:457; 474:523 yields 0.97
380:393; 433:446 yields 1.38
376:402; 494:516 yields 1.16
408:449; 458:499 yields 1.01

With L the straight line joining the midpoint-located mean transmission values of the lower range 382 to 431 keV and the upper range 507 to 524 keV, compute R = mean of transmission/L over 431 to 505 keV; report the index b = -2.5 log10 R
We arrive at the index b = -0.11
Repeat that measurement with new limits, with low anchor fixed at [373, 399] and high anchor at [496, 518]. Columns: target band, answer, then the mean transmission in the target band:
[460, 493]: -0.09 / 20.3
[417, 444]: -0.14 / 20.1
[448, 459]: -0.11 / 20.1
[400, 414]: -0.18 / 20.2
